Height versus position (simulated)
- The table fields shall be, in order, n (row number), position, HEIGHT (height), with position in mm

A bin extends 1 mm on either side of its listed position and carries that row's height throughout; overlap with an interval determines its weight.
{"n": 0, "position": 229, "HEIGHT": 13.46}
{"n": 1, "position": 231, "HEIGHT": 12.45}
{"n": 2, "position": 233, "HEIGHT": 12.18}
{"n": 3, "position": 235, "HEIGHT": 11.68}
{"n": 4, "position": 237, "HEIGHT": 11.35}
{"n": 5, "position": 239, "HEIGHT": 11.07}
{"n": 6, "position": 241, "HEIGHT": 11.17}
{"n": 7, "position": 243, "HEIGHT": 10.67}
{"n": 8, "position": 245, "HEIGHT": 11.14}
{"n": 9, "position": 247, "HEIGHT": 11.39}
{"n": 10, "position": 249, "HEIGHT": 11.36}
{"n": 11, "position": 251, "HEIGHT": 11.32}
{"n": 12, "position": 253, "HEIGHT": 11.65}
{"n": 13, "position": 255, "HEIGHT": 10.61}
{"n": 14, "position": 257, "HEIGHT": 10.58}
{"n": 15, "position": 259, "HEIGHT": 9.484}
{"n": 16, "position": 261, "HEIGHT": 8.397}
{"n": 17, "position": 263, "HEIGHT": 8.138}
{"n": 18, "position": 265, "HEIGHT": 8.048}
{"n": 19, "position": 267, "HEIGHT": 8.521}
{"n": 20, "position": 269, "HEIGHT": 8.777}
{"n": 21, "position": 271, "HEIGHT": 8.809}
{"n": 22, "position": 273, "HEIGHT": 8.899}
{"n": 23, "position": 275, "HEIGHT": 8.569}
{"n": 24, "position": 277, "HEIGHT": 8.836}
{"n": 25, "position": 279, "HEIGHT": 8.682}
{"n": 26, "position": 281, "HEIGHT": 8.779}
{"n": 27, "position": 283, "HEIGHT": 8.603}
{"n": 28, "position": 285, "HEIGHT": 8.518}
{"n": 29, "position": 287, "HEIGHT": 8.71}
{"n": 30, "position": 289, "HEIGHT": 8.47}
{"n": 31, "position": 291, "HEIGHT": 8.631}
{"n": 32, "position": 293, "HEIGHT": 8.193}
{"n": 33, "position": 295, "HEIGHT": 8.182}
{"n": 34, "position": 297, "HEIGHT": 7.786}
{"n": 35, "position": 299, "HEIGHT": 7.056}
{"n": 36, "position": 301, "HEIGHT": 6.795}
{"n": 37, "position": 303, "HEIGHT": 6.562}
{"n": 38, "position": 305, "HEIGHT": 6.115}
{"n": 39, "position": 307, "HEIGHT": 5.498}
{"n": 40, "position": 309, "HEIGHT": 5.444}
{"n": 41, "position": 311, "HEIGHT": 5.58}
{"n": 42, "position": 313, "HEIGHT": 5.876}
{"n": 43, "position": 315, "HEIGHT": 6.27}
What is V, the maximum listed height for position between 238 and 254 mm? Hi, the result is 11.65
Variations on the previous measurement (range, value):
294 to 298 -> 8.182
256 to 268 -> 10.58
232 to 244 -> 12.18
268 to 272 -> 8.809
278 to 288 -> 8.779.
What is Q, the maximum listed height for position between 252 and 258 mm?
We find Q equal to 11.65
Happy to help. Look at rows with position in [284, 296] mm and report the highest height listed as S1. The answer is 8.71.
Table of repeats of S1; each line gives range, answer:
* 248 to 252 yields 11.36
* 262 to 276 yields 8.899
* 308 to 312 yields 5.58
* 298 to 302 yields 7.056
